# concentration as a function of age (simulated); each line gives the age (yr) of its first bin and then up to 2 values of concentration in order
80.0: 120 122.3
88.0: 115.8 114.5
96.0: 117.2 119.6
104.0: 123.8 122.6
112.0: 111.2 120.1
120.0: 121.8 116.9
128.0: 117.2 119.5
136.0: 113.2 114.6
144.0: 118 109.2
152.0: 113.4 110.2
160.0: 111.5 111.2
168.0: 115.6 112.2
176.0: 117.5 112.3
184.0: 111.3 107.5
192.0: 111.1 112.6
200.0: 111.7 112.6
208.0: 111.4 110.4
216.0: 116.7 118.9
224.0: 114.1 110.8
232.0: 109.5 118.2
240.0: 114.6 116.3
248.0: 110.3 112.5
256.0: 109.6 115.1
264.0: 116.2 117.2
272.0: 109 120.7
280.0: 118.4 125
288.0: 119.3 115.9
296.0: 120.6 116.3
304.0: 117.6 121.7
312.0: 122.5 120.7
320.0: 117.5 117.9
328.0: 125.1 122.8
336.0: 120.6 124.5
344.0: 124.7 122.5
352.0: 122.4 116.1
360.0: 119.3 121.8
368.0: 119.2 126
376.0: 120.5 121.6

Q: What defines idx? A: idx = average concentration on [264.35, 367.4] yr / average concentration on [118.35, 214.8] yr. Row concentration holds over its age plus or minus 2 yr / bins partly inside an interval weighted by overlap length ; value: 1.06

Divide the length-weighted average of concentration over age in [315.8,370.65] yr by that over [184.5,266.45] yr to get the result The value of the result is 1.07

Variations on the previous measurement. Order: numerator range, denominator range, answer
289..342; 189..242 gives 1.06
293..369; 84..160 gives 1.03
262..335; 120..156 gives 1.03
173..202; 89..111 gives 0.94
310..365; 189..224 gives 1.07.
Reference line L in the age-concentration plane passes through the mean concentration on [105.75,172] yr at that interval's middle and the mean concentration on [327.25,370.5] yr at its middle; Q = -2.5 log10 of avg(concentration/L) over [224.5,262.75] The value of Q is 0.05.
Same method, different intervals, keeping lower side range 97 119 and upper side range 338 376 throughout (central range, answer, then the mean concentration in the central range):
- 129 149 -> 0.04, 115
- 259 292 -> 0.03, 118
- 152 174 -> 0.07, 112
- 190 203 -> 0.08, 112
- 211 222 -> 0.04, 116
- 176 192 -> 0.08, 111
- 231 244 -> 0.05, 115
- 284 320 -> 0.02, 120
